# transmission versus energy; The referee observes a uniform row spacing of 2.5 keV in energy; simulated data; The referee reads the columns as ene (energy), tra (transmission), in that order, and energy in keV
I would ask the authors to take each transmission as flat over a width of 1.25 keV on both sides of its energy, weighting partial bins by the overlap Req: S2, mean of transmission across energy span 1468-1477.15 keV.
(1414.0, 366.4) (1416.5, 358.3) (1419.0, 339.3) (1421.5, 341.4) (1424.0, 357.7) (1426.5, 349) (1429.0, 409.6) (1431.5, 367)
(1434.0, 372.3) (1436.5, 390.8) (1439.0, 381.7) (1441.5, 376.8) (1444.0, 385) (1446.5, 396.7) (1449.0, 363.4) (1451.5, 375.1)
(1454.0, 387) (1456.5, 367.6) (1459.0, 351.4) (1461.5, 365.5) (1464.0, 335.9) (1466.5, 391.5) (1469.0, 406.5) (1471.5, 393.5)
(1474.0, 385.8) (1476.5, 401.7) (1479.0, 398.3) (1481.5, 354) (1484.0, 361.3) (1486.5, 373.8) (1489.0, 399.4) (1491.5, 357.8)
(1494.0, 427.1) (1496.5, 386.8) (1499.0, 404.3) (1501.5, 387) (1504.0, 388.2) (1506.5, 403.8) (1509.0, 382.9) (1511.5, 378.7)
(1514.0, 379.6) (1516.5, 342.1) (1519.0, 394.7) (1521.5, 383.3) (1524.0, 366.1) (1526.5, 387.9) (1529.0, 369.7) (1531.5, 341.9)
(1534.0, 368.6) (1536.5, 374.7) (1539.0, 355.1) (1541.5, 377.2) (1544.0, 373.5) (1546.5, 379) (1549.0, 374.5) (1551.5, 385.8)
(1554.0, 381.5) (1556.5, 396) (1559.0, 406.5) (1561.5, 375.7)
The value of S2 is 396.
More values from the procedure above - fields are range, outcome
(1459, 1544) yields 379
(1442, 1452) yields 380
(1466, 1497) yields 387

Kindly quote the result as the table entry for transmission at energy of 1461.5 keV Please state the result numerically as 365.5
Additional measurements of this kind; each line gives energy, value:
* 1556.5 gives 396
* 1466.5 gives 391.5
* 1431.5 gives 367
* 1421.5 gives 341.4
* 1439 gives 381.7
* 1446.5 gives 396.7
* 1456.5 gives 367.6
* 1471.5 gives 393.5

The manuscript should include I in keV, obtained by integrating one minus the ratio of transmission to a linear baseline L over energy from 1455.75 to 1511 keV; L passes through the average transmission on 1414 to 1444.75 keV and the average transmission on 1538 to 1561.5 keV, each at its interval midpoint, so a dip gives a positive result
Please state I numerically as -1.3 keV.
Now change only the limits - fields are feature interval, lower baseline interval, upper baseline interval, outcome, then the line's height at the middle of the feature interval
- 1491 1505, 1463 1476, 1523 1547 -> -0.59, 378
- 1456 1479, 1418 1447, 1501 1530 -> -0.23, 375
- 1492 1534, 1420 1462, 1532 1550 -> -1.22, 371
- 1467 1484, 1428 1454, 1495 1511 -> -0.02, 388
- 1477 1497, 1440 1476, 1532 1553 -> -0.37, 376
